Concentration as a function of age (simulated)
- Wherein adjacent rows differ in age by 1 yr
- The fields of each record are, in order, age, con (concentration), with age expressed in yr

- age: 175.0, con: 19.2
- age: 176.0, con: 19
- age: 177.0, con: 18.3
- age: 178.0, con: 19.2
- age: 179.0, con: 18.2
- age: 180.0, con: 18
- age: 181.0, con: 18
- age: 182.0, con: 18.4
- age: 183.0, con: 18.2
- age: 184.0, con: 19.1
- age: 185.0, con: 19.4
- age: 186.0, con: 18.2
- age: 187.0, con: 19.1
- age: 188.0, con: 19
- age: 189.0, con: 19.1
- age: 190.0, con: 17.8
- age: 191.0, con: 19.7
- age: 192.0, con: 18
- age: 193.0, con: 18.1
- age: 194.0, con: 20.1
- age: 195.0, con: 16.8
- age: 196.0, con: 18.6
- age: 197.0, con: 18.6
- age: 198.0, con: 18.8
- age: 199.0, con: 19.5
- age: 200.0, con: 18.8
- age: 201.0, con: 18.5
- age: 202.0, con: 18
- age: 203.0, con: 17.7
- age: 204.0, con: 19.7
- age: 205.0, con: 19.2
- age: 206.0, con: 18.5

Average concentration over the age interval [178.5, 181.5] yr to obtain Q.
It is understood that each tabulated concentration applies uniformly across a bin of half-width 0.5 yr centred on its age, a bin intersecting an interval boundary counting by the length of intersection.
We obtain 18.1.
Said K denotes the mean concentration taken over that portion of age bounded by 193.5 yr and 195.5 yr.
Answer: 18.5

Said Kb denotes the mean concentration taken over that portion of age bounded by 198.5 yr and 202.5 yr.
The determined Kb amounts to 18.7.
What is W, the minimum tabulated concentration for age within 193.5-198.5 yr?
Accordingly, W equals 16.8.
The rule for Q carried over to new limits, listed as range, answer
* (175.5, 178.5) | 18.8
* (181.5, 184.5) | 18.6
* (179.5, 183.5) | 18.1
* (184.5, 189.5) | 19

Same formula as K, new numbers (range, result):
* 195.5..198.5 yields 18.7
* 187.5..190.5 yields 18.6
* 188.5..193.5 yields 18.5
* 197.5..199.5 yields 19.1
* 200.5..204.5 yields 18.5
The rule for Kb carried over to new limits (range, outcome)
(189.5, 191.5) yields 18.8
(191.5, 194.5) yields 18.7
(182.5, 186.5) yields 18.7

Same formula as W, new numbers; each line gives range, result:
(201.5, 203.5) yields 17.7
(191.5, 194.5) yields 18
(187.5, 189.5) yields 19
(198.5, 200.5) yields 18.8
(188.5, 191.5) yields 17.8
